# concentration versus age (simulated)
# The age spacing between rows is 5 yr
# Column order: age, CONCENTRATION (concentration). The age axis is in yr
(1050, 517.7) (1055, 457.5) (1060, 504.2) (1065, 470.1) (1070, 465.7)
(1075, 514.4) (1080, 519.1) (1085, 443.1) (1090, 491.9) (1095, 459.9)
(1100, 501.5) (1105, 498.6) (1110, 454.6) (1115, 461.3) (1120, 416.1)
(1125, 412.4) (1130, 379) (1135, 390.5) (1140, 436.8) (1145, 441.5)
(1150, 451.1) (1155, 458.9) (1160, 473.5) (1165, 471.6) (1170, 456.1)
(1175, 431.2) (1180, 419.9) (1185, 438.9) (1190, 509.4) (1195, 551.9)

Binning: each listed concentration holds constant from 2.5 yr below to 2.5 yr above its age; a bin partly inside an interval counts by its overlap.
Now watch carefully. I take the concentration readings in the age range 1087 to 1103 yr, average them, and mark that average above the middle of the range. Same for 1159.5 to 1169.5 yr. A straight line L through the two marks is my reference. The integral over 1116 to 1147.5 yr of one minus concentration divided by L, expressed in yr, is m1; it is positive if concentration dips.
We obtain 4.0 yr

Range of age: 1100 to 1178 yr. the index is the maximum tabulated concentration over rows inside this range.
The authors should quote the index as 501.5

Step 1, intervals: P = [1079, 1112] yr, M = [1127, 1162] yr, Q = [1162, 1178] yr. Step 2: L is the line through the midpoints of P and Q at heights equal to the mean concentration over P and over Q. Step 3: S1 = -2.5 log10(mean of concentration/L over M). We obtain 0.07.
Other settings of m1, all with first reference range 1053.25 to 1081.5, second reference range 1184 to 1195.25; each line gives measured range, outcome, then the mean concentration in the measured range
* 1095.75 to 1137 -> 4.30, 441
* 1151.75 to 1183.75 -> 2.89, 451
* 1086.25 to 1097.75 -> 0.41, 473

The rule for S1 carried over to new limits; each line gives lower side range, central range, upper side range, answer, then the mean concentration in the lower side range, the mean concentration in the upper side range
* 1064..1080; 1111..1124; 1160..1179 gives 0.08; 490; 453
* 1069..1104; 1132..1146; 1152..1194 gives 0.13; 486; 461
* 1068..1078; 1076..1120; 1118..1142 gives -0.05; 493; 406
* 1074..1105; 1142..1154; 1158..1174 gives 0.05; 488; 464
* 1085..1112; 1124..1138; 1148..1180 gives 0.18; 478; 454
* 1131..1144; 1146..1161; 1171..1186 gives -0.09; 413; 432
